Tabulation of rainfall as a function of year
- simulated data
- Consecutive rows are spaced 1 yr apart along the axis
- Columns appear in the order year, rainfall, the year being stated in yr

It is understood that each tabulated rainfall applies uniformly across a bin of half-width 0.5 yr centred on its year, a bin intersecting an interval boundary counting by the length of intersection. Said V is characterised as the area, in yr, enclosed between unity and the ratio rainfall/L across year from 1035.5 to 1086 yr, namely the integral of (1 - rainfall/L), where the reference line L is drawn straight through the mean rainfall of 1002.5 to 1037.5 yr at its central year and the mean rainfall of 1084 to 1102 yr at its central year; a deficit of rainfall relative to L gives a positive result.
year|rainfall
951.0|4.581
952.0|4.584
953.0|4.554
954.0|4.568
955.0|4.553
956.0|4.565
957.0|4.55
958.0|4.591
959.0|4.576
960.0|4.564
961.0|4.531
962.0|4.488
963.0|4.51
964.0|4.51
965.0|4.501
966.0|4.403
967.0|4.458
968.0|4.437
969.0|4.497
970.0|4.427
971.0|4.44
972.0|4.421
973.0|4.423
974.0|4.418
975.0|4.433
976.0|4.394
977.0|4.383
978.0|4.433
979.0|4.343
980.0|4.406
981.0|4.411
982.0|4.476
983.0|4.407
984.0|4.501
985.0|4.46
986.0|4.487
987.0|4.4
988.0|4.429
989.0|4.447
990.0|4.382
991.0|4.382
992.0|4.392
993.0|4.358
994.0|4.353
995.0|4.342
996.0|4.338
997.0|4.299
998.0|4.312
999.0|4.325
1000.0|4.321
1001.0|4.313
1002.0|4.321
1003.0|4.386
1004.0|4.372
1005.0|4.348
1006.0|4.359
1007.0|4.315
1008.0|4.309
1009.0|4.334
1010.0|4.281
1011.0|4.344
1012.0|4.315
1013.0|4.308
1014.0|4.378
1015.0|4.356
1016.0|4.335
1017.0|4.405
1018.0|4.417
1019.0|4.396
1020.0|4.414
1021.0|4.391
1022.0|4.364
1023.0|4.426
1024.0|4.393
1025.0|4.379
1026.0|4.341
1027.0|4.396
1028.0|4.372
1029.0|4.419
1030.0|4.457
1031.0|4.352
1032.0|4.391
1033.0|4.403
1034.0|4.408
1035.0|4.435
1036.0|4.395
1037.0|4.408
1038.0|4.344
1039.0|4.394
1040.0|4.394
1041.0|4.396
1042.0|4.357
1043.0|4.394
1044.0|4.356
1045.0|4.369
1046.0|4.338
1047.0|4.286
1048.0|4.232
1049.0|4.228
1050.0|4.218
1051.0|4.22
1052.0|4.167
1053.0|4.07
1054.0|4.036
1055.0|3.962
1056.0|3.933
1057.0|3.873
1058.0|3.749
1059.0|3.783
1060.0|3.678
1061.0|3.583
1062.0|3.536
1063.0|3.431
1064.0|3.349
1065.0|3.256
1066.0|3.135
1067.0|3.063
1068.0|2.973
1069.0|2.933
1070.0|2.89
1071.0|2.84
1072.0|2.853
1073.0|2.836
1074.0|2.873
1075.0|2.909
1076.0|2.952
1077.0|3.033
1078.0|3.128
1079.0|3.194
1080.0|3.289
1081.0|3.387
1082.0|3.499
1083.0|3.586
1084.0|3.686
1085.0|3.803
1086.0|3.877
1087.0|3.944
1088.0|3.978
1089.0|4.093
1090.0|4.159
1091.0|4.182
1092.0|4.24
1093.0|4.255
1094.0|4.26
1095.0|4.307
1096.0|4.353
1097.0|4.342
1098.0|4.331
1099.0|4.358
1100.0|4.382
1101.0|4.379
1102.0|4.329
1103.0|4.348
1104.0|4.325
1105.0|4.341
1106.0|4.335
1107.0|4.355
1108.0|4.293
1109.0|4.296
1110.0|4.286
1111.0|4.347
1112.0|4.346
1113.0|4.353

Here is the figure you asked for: 6.8 yr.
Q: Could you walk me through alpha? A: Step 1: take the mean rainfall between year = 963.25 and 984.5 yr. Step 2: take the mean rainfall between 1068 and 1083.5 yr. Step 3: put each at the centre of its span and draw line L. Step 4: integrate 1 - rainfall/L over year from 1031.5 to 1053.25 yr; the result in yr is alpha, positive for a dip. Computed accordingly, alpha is -5.00 yr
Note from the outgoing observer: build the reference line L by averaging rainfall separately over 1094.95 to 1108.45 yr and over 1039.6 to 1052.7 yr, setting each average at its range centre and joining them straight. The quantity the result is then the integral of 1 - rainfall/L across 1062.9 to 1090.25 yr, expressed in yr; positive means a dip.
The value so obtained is 6.4 yr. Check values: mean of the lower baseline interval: 4.3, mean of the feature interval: 3.31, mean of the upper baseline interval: 4.34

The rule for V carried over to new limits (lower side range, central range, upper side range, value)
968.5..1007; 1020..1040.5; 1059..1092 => -2.56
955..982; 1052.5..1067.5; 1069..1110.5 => 1.33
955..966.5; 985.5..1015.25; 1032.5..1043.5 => 0.70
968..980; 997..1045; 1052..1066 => -4.14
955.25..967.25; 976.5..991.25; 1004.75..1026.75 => 0.10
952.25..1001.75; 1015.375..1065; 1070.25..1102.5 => -2.07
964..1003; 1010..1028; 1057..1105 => -1.04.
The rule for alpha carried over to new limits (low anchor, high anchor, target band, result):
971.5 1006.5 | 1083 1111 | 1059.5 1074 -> 3.7 yr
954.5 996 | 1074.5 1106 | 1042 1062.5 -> 0.2 yr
